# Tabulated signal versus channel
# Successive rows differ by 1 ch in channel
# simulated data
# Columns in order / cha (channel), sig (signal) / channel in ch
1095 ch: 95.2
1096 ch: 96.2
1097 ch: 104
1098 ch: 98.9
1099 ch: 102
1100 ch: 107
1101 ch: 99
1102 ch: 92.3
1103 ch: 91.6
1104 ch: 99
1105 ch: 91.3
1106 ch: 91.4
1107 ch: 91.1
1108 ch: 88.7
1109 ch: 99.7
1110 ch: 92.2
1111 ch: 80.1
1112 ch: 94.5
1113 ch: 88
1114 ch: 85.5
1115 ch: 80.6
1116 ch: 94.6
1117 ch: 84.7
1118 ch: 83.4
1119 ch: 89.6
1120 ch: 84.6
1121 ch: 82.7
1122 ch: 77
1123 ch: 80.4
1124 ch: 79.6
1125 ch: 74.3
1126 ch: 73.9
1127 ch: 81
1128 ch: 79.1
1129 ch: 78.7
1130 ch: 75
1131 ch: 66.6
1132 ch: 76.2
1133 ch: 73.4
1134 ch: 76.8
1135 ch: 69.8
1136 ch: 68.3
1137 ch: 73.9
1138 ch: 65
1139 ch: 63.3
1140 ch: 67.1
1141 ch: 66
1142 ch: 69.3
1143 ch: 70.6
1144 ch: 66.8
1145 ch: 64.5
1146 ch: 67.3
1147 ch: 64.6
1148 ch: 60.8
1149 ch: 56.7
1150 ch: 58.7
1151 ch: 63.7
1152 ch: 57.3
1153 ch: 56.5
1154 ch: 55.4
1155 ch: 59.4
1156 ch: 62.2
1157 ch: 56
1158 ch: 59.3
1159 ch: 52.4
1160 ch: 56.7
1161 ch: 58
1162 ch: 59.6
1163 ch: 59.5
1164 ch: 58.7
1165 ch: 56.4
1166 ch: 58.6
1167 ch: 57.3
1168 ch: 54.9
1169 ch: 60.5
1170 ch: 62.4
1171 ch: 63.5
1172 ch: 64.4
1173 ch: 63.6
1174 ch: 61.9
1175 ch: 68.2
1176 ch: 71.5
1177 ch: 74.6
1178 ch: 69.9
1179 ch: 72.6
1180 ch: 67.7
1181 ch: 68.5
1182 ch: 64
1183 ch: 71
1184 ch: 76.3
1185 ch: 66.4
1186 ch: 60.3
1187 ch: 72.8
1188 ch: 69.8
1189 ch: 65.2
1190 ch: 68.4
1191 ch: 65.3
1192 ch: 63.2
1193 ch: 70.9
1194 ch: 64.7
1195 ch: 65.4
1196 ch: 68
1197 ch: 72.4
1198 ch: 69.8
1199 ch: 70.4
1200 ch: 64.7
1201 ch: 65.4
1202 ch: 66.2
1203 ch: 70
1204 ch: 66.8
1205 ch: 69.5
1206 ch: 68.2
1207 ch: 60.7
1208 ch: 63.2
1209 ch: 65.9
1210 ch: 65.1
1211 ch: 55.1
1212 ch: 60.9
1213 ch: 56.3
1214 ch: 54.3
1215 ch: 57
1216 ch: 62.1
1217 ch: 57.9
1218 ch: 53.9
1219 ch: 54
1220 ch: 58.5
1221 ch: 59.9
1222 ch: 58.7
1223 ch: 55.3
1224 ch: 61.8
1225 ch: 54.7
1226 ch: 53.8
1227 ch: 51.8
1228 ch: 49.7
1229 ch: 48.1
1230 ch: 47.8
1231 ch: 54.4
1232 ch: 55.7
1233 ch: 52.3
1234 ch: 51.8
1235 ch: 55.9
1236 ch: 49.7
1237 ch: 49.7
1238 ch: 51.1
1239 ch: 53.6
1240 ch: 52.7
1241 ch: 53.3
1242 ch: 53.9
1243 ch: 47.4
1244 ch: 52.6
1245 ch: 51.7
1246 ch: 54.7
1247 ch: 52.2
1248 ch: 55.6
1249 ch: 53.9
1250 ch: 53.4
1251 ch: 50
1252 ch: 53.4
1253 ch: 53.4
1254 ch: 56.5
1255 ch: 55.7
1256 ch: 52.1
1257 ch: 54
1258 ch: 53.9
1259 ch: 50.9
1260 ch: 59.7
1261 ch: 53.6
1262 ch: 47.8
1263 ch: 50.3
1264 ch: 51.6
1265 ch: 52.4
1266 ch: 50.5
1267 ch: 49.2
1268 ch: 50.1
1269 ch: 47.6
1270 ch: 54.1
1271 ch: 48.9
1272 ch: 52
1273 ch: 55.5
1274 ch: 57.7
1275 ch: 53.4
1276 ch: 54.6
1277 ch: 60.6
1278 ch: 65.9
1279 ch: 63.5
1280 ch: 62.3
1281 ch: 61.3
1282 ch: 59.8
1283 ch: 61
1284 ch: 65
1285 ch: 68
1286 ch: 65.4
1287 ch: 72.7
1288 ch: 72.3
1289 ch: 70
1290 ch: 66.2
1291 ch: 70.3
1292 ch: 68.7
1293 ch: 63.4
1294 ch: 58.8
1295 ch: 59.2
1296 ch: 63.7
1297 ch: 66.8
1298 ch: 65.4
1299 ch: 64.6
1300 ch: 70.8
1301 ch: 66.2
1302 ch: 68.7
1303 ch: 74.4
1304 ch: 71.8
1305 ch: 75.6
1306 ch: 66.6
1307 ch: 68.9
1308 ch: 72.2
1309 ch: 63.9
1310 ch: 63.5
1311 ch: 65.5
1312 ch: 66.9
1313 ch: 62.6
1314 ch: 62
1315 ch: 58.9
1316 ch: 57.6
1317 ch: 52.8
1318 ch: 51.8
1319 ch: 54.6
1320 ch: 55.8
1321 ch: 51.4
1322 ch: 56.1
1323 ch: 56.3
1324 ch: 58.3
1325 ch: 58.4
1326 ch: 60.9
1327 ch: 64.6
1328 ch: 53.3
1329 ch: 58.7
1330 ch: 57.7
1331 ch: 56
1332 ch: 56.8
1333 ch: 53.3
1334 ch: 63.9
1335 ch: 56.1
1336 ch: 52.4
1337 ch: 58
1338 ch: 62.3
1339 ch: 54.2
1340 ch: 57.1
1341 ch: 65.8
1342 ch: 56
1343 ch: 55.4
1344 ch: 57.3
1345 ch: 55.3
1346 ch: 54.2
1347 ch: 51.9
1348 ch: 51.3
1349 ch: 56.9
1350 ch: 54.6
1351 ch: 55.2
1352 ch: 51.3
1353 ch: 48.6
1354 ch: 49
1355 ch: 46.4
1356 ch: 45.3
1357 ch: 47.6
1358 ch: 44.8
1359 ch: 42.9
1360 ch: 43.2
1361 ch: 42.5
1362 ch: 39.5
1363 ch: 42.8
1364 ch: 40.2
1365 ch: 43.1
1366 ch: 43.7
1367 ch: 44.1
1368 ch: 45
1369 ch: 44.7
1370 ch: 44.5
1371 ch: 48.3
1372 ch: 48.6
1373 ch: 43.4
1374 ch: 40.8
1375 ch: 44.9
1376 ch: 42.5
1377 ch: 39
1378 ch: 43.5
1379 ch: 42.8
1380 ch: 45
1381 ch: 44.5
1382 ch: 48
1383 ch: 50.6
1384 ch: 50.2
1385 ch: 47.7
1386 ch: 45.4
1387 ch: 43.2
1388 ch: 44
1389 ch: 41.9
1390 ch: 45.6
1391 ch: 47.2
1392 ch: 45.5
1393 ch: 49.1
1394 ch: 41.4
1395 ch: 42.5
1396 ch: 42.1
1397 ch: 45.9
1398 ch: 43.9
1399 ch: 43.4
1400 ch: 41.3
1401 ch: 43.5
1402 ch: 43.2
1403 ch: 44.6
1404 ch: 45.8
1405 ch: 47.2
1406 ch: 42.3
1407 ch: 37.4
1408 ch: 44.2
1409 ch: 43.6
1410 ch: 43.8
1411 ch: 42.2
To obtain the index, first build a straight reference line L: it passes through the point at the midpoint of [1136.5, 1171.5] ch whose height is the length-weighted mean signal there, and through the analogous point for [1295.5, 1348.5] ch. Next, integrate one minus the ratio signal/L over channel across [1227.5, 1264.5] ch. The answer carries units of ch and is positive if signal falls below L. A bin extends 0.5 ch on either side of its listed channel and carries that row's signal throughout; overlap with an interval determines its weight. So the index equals 5.0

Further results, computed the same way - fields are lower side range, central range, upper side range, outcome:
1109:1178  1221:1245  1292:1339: 4.5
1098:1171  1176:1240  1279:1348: 6.7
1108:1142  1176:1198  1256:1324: 1.1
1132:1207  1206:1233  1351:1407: 1.5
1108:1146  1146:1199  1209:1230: 2.5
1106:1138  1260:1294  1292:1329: 3.5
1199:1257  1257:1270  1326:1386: 0.7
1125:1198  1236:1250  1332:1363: 1.7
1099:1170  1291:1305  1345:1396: -3.2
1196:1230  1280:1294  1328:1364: -2.5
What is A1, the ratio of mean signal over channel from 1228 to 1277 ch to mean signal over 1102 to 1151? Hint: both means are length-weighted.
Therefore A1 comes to 0.67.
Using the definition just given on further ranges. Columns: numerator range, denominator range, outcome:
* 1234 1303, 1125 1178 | 0.89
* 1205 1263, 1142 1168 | 0.92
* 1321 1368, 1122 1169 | 0.80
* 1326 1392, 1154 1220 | 0.78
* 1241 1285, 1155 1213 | 0.85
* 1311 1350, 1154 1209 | 0.89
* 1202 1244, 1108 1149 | 0.74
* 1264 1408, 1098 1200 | 0.75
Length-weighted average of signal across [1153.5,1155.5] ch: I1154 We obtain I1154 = 57.4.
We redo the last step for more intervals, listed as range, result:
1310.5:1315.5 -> 63.2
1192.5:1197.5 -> 68.3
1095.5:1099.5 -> 100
